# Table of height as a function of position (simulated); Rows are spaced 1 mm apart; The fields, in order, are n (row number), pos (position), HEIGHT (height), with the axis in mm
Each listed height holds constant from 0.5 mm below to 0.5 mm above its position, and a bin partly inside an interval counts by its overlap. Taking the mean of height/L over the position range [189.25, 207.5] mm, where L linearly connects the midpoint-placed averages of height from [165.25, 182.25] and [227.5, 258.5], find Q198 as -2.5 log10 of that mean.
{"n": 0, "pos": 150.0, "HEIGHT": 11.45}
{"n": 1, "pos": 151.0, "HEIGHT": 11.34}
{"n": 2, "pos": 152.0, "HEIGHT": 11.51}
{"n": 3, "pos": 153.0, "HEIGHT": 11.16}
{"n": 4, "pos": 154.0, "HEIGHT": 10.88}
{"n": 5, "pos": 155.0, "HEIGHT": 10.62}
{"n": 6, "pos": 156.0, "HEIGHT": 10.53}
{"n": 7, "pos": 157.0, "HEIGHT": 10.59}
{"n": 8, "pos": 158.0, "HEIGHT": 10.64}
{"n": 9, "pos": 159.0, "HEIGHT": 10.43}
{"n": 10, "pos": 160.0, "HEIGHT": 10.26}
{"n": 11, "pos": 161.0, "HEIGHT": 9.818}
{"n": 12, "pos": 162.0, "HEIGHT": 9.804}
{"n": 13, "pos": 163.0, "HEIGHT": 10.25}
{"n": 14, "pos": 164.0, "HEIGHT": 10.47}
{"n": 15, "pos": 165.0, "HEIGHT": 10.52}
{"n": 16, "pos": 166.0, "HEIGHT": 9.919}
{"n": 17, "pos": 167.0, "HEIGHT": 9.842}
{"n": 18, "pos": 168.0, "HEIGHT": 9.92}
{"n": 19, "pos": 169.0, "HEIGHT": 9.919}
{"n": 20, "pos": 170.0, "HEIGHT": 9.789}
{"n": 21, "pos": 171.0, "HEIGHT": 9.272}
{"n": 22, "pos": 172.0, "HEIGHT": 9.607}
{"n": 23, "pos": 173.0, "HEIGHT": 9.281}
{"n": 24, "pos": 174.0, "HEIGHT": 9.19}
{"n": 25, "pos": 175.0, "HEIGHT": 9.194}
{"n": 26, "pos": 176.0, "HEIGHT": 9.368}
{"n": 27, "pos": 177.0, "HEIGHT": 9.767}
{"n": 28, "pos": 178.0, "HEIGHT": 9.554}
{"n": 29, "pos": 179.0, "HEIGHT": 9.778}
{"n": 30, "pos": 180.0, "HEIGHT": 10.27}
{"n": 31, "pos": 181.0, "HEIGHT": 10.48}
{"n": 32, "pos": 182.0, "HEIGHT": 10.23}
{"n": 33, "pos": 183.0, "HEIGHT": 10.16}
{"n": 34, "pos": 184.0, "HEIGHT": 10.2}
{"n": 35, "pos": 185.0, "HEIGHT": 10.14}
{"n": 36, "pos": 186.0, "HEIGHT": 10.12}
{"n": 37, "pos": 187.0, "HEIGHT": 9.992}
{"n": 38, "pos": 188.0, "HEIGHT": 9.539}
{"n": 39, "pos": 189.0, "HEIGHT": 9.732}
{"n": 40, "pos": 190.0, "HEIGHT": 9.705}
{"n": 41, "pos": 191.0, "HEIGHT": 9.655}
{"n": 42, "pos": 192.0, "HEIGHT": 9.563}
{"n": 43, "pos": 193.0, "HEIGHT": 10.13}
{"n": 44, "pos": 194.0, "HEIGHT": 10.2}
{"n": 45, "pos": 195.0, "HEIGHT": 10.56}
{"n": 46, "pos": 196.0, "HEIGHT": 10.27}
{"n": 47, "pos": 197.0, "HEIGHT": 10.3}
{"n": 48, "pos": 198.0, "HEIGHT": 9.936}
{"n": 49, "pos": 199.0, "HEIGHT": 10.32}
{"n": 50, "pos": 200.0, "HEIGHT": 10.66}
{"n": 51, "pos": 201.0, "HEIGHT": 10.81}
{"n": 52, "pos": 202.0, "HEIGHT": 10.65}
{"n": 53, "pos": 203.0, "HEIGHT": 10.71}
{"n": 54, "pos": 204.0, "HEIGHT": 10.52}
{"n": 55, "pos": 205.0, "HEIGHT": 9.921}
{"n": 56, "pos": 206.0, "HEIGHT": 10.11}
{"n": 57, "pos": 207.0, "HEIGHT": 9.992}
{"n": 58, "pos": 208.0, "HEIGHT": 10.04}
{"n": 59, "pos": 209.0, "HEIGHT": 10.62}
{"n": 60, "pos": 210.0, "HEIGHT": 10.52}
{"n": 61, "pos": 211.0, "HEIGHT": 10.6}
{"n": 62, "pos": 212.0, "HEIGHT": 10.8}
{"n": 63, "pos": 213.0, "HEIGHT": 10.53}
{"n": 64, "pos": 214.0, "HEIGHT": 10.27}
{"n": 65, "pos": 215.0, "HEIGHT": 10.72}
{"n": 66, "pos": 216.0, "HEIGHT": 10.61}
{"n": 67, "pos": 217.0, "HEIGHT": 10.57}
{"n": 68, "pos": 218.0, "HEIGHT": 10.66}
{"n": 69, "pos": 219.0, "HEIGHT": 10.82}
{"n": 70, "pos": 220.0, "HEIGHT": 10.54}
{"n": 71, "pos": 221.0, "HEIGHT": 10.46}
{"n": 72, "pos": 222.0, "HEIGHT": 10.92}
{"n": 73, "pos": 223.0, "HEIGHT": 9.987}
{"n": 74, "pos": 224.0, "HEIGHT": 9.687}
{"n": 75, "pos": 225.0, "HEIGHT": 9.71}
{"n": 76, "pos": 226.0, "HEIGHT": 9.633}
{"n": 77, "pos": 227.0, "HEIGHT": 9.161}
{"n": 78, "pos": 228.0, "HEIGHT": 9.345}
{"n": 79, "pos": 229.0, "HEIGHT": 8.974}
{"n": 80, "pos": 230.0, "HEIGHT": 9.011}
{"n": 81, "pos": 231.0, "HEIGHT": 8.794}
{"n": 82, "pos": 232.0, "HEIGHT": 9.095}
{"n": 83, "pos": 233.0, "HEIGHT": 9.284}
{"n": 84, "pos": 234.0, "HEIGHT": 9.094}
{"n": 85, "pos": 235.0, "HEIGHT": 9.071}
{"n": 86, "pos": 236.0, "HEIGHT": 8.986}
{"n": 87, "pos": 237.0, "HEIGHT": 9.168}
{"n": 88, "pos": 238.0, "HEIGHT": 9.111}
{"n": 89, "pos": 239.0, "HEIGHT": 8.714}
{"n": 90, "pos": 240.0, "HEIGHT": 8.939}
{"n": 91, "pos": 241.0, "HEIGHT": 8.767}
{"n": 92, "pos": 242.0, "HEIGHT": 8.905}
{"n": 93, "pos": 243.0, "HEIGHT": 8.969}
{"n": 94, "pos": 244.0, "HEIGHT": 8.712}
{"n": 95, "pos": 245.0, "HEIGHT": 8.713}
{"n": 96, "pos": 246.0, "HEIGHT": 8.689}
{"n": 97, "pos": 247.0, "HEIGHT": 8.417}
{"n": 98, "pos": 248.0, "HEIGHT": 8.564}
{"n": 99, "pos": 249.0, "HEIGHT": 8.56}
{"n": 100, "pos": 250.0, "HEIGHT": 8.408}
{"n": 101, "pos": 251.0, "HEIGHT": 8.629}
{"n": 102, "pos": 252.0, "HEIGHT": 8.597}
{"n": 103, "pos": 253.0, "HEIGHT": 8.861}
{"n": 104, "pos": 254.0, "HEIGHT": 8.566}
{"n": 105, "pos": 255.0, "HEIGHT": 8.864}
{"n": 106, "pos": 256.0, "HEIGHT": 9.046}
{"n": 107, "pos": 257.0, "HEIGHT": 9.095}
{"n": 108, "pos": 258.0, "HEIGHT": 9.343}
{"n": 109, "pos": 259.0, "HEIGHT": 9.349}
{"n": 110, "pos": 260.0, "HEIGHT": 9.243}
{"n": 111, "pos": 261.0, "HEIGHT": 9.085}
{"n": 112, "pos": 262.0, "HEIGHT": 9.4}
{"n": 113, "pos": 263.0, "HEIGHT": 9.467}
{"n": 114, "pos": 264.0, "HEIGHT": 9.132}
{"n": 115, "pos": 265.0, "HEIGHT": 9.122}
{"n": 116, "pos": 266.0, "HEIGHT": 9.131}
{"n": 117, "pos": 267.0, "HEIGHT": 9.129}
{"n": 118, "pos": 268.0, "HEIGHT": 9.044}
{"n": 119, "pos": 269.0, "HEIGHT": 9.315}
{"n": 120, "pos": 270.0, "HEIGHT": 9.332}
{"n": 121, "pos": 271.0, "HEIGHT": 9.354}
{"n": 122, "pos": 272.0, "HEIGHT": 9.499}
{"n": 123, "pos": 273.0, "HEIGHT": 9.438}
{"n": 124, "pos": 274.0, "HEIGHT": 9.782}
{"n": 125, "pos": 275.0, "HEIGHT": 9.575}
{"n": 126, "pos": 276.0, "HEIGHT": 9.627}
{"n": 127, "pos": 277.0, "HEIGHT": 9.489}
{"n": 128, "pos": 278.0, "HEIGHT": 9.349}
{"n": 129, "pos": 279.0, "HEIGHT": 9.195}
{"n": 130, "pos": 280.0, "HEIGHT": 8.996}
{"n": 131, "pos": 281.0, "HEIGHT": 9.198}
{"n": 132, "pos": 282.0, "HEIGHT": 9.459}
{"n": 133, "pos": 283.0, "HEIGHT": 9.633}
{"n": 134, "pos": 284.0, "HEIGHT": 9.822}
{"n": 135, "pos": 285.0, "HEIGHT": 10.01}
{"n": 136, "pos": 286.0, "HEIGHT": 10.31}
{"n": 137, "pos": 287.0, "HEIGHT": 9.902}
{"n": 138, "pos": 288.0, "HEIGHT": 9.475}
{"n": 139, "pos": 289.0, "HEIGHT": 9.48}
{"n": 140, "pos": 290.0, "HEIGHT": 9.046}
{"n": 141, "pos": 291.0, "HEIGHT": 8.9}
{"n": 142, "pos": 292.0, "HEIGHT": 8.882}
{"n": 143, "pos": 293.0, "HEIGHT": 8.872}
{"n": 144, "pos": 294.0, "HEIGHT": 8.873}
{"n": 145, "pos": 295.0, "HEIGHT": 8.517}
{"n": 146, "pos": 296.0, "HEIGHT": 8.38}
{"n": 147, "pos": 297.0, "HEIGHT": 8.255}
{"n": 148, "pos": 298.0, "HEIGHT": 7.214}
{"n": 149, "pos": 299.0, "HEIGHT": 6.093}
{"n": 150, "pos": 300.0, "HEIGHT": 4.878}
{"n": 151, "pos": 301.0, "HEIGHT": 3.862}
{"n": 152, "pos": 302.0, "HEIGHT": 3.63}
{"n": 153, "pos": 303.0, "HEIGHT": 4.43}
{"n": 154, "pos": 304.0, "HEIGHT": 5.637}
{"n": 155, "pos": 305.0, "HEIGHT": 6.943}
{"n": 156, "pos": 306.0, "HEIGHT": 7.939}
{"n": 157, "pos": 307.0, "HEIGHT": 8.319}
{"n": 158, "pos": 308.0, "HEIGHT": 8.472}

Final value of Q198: -0.09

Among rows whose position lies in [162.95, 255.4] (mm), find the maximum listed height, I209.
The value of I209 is 10.92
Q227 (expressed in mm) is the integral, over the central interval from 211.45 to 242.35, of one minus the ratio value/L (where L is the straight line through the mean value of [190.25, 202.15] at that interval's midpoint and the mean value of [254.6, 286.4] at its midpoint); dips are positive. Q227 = 0.6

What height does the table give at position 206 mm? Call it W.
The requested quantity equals 10.11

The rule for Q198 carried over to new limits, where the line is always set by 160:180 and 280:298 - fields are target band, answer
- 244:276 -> 0.03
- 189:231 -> -0.07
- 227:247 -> 0.06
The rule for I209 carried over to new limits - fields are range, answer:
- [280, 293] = 10.31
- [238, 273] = 9.499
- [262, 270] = 9.467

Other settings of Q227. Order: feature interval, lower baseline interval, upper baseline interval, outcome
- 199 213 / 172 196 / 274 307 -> -1.35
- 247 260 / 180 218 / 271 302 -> 0.67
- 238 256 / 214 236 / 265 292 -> 1.74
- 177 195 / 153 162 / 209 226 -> 0.83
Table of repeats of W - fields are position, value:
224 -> 9.687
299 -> 6.093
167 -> 9.842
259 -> 9.349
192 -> 9.563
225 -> 9.71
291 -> 8.9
